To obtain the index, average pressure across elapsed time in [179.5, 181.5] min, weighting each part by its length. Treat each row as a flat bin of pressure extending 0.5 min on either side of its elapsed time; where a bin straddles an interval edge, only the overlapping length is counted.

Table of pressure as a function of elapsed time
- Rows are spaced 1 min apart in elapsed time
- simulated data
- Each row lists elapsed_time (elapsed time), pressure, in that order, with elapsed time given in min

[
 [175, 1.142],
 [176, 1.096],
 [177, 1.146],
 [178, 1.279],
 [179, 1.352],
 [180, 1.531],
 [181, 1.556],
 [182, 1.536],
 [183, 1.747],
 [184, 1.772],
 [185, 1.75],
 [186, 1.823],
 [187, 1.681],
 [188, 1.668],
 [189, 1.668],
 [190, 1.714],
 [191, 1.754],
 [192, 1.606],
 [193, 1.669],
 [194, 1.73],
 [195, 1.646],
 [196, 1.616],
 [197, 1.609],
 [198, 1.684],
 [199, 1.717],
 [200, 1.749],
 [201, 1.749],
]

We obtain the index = 1.54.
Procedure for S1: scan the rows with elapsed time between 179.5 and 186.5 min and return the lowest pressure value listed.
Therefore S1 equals 1.531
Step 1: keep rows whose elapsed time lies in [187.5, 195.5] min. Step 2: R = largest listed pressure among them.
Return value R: 1.754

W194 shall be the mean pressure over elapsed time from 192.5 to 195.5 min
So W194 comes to 1.68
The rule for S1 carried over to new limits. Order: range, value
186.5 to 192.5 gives 1.606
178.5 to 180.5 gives 1.352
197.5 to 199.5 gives 1.684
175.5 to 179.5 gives 1.096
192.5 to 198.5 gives 1.609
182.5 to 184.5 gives 1.747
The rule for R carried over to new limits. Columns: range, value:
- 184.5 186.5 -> 1.823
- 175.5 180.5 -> 1.531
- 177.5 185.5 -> 1.772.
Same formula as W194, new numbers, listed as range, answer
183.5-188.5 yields 1.74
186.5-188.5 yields 1.67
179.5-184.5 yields 1.63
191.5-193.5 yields 1.64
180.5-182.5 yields 1.55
